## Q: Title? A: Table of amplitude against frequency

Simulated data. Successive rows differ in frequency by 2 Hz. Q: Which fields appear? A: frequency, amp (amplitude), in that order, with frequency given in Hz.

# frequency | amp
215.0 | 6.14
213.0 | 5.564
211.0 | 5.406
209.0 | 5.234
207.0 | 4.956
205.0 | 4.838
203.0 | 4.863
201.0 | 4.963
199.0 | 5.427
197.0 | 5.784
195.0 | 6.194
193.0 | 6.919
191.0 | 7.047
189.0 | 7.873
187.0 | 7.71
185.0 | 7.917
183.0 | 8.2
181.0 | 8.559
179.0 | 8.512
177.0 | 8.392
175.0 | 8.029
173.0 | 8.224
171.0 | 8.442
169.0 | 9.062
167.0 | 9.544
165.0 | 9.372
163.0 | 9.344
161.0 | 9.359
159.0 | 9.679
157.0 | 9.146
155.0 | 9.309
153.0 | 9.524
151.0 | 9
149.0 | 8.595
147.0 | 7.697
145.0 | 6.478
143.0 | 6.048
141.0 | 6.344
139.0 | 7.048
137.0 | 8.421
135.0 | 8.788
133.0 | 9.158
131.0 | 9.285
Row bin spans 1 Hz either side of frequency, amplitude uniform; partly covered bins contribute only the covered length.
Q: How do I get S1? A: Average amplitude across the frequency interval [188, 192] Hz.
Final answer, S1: 7.46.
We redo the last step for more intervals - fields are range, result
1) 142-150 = 7.2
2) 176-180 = 8.45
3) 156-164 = 9.38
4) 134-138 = 8.6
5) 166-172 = 9.02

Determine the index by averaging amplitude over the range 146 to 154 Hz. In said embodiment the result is 8.7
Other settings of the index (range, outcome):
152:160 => 9.41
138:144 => 6.48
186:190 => 7.79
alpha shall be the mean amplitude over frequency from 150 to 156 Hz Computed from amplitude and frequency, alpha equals 9.28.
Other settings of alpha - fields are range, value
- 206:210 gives 5.1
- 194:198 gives 5.99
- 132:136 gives 8.97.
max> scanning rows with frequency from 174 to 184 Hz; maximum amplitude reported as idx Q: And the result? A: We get 8.559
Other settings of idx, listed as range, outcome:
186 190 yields 7.873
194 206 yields 6.194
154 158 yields 9.309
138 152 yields 9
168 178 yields 9.062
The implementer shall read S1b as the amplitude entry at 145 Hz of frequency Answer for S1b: 6.478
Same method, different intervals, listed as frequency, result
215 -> 6.14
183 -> 8.2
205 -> 4.838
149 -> 8.595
